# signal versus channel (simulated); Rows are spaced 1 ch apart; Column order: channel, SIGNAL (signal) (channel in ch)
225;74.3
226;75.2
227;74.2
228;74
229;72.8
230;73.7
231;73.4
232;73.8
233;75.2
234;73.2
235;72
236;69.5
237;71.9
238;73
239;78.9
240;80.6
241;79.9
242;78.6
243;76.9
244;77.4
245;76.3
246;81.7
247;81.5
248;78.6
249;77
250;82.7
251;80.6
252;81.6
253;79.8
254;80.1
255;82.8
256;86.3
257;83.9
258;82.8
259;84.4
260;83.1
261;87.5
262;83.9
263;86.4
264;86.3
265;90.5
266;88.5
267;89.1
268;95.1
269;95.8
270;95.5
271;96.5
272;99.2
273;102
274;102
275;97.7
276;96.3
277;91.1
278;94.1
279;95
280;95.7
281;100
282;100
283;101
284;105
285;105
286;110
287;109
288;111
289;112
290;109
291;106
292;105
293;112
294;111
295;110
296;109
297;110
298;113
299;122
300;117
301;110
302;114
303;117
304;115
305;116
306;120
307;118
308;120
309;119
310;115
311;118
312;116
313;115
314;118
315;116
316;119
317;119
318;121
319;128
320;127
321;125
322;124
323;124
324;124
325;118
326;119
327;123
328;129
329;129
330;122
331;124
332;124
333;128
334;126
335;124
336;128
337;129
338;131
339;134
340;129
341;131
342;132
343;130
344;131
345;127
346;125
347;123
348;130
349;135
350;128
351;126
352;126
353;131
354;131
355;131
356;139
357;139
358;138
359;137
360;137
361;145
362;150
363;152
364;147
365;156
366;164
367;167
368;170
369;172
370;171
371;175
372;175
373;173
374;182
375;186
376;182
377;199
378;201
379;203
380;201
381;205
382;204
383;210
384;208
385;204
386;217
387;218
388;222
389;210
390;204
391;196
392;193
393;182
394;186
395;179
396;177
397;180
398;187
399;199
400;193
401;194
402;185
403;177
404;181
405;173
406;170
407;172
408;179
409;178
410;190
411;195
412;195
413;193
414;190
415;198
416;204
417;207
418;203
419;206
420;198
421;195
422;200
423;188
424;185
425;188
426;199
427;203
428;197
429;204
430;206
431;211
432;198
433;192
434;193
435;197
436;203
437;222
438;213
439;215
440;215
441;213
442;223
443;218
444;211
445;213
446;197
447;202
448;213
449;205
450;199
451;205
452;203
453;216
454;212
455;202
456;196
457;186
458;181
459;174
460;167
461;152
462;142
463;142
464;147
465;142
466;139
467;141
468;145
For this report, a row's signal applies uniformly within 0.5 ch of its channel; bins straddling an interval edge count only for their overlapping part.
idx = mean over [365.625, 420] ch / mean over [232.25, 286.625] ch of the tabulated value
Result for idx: 2.19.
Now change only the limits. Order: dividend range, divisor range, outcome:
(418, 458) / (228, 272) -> 2.50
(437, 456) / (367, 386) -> 1.10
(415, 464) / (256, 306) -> 1.96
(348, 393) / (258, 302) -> 1.71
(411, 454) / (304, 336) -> 1.67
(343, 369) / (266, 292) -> 1.39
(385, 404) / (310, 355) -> 1.55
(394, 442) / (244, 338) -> 1.84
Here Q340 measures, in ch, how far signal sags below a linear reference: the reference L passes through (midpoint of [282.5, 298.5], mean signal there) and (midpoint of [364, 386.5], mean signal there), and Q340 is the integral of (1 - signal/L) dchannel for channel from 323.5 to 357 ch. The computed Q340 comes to 5.7 ch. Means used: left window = 109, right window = 187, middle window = 128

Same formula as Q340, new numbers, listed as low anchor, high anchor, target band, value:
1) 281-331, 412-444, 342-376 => 1.49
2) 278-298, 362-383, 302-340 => 3.41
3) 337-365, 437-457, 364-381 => -3.20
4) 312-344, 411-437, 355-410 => -4.42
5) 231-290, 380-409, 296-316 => 1.20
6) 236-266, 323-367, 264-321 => -2.41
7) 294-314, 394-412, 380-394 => -2.64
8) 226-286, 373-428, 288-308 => 0.65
